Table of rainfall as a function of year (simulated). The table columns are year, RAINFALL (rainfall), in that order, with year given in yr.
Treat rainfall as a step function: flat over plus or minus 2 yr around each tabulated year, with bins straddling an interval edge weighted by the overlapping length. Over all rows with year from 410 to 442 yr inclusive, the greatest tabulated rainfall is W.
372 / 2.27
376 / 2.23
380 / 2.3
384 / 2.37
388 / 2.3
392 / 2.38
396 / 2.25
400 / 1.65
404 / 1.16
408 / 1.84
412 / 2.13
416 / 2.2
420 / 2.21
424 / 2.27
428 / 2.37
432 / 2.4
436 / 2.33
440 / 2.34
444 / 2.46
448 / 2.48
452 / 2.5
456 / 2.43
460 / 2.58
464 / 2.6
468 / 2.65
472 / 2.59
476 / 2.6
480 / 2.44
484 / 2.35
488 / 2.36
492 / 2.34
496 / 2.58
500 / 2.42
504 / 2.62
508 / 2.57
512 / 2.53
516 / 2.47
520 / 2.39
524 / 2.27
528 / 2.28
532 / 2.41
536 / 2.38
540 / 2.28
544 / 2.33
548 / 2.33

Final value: 2.4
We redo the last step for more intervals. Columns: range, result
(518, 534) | 2.41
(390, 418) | 2.38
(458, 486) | 2.65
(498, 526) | 2.62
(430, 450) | 2.48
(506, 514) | 2.57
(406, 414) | 2.13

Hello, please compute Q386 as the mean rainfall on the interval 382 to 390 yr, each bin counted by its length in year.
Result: 2.33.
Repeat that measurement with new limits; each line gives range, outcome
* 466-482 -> 2.57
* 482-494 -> 2.35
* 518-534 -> 2.34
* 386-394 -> 2.34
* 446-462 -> 2.5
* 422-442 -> 2.34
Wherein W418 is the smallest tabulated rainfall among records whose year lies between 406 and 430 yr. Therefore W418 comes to 1.84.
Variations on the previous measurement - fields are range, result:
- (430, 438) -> 2.33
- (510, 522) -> 2.39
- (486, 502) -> 2.34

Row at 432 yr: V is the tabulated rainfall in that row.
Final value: 2.4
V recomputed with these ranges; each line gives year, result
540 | 2.28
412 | 2.13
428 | 2.37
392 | 2.38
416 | 2.2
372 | 2.27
